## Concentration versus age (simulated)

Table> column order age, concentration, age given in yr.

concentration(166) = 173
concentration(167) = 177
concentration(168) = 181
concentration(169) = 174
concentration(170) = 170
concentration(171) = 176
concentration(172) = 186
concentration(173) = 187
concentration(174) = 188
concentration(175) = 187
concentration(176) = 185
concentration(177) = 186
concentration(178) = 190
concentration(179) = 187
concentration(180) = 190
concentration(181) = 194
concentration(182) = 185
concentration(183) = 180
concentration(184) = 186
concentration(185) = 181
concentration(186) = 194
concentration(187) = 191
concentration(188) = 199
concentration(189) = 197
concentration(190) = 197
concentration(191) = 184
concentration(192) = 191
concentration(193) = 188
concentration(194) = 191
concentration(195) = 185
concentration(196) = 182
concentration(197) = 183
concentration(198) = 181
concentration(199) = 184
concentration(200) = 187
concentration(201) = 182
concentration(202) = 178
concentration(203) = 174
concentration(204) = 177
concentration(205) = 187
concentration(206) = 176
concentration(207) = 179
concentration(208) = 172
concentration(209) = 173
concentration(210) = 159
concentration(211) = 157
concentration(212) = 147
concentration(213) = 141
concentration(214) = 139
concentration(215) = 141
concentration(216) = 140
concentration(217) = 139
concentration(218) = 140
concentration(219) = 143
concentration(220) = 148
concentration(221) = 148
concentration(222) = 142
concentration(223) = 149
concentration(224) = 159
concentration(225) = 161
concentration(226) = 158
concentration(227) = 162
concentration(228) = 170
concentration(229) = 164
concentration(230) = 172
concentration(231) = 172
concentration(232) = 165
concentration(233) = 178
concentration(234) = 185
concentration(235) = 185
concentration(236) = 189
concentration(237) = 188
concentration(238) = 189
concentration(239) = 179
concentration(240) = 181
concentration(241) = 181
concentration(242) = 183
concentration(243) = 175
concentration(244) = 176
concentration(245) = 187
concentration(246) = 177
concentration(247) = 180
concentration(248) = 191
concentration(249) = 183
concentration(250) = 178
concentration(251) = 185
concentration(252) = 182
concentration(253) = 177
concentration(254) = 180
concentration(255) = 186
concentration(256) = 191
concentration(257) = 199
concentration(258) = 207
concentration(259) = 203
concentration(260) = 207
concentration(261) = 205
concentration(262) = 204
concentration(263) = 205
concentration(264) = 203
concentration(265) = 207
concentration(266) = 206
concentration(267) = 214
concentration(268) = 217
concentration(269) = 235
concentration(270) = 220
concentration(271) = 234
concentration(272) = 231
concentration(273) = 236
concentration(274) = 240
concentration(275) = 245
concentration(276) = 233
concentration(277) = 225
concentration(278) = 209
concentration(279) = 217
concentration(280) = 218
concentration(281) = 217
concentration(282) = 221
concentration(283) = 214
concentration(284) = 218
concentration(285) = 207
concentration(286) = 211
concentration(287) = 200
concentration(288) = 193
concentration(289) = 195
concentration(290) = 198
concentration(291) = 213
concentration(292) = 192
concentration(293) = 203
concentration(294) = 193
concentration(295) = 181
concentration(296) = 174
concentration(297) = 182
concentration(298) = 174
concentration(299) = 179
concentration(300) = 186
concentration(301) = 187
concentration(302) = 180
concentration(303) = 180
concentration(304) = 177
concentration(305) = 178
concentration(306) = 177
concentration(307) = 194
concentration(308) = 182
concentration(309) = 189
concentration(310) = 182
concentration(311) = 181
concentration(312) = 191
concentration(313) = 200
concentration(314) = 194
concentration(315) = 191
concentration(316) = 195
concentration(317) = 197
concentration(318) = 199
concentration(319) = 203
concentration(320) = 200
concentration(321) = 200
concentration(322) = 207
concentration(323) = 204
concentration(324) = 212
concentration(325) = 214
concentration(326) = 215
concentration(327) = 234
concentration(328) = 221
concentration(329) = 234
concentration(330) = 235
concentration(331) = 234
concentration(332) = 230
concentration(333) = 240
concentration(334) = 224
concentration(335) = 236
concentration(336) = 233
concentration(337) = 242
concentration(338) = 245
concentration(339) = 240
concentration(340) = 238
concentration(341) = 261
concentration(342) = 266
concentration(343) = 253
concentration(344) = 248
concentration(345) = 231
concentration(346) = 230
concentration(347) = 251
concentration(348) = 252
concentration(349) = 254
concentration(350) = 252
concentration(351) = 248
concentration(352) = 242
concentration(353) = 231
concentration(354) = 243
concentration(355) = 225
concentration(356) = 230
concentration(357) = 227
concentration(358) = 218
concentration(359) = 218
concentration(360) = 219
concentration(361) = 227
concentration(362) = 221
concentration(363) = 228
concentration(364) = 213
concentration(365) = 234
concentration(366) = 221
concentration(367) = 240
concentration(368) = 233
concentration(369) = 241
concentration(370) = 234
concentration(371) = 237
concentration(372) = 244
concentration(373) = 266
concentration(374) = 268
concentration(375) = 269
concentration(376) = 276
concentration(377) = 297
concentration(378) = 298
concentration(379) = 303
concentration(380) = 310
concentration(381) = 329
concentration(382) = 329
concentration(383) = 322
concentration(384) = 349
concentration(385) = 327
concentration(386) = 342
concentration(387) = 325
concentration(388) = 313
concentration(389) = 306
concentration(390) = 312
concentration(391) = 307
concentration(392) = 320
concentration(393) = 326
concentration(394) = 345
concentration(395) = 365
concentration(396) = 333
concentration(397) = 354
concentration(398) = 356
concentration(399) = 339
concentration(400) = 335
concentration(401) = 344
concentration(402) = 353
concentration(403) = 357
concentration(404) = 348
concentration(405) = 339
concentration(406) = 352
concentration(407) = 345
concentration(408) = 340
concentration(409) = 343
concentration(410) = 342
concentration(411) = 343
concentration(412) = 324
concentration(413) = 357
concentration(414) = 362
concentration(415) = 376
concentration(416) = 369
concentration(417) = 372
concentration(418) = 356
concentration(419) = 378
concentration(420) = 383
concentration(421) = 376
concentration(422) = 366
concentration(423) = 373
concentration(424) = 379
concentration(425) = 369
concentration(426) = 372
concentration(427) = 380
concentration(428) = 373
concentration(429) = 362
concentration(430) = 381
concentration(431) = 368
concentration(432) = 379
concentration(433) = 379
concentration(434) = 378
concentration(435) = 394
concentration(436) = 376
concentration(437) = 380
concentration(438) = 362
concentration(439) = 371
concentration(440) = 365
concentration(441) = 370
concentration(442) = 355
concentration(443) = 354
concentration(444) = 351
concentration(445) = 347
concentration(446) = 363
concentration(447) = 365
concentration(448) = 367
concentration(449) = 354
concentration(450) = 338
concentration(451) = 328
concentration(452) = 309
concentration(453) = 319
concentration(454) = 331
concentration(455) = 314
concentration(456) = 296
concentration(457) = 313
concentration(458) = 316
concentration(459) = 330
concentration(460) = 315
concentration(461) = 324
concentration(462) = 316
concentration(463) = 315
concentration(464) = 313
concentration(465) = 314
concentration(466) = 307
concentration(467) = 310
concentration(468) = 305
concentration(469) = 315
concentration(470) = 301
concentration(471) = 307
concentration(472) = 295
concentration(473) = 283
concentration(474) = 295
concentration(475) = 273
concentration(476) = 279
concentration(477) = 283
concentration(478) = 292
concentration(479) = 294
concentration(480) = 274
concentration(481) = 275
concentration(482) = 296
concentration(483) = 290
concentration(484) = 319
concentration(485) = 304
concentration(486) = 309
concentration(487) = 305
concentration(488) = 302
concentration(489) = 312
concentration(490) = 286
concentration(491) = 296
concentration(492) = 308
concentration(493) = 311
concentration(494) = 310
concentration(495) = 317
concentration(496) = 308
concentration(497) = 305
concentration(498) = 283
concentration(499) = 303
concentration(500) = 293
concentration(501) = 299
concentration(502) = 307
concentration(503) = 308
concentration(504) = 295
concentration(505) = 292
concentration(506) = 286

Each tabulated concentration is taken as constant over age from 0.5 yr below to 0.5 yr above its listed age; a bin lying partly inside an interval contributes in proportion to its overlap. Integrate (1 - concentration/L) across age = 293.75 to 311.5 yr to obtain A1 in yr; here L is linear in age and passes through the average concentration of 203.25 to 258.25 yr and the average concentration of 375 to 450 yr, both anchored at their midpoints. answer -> 4.4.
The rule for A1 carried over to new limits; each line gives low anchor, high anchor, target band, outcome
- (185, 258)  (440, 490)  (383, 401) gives -3.9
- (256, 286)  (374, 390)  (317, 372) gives 9.6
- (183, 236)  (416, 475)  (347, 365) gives 2.9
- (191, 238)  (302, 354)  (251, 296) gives -3.2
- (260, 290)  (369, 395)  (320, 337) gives 2.4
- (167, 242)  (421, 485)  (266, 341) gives 8.9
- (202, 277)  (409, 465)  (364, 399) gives 1.0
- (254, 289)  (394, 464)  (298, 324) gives 6.1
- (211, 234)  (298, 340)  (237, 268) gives -3.7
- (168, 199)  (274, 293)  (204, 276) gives 7.1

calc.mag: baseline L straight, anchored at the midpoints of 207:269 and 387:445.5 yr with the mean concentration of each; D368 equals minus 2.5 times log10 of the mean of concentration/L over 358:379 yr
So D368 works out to 0.249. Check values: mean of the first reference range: 176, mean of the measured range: 245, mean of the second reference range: 356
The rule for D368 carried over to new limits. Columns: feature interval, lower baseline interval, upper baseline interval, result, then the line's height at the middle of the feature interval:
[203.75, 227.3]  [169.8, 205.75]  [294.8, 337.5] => 0.214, 189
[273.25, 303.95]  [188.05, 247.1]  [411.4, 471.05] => 0.122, 228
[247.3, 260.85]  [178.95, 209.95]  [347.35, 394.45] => 0.125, 213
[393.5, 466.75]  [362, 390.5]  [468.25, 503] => -0.211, 289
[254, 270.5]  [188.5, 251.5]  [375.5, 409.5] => 0.026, 211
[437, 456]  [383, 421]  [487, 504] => -0.073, 325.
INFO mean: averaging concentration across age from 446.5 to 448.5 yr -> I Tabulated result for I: 366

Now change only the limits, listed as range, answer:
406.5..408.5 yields 342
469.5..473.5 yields 296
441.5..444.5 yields 353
